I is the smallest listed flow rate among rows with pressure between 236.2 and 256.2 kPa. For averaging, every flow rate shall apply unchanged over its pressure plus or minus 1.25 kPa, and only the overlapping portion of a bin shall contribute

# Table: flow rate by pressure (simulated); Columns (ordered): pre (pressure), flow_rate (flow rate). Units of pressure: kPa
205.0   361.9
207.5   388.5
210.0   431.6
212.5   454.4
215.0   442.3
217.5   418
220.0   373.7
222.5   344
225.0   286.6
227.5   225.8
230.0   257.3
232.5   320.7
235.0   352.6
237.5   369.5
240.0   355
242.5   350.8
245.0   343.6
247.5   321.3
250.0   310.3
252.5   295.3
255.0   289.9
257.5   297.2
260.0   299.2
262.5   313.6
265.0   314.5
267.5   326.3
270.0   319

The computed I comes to 289.9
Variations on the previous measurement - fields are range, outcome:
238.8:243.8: 350.8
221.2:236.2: 225.8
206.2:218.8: 388.5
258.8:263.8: 299.2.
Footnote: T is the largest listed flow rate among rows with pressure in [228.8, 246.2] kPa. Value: 369.5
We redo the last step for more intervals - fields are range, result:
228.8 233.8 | 320.7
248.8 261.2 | 310.3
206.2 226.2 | 454.4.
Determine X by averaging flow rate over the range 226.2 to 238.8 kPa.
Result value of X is 305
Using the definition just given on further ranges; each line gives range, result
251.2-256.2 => 293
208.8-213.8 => 443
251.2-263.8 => 299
